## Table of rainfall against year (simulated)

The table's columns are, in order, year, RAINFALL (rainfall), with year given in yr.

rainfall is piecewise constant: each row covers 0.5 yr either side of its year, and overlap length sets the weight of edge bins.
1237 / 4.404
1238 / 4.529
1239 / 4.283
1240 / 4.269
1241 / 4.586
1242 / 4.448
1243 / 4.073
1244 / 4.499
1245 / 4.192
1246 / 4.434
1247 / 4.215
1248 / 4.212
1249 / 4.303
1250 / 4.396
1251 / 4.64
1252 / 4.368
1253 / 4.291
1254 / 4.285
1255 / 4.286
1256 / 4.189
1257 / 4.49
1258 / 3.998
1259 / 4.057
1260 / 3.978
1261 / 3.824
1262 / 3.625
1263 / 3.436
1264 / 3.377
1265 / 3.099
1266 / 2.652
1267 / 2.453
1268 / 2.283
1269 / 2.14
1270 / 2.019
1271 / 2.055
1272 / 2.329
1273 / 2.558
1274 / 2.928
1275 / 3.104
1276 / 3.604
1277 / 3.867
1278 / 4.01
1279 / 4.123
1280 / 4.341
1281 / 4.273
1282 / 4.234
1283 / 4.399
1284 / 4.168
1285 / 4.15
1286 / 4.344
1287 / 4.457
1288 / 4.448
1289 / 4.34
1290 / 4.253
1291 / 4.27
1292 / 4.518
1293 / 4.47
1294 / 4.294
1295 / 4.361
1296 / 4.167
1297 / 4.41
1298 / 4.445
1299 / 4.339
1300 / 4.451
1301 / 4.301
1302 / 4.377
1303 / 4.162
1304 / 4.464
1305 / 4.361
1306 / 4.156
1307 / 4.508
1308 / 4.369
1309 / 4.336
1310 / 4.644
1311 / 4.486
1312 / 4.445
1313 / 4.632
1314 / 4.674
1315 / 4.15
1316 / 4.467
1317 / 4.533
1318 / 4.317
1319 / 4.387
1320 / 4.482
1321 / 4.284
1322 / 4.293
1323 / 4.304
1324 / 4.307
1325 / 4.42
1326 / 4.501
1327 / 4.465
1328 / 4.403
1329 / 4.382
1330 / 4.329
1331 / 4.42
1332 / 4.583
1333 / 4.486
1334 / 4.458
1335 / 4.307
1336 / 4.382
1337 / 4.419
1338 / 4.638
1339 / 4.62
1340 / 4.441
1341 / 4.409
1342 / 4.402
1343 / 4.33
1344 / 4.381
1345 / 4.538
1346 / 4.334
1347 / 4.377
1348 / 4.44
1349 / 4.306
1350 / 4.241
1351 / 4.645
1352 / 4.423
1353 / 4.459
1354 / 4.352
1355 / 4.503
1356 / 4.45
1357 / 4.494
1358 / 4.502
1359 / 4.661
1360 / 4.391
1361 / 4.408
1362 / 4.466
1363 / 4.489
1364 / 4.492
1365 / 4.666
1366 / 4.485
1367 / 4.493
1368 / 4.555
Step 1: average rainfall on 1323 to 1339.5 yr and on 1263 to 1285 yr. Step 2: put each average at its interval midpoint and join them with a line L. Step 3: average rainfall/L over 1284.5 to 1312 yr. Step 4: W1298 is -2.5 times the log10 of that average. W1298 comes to -0.164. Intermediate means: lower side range 3.26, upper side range 4.44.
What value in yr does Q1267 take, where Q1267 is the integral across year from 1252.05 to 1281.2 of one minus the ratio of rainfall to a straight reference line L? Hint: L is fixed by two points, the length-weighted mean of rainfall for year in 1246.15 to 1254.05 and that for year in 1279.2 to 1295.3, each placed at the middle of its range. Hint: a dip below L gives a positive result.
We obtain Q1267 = 6.0 yr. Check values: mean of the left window 4.35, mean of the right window 4.33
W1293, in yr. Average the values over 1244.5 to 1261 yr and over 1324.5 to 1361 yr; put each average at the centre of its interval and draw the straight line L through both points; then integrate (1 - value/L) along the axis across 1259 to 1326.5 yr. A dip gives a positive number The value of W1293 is 5.57 yr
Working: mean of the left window 4.26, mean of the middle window 3.98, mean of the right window 4.44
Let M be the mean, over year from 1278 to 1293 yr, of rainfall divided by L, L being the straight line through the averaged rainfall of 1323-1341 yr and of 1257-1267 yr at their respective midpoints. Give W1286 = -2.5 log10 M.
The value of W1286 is -0.12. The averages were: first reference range 3.55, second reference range 4.44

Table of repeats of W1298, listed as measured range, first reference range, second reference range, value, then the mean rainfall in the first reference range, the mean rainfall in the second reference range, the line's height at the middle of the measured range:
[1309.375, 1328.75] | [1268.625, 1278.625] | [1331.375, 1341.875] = -0.105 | 2.89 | 4.47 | 4.03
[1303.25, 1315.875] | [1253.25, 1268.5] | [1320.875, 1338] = -0.064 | 3.61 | 4.41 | 4.18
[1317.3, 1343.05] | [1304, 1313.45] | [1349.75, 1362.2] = 0.008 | 4.44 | 4.47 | 4.45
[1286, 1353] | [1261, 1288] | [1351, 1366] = -0.112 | 3.41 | 4.49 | 3.99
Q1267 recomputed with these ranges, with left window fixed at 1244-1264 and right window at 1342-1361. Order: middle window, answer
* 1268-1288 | 3.3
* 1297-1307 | -0.1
